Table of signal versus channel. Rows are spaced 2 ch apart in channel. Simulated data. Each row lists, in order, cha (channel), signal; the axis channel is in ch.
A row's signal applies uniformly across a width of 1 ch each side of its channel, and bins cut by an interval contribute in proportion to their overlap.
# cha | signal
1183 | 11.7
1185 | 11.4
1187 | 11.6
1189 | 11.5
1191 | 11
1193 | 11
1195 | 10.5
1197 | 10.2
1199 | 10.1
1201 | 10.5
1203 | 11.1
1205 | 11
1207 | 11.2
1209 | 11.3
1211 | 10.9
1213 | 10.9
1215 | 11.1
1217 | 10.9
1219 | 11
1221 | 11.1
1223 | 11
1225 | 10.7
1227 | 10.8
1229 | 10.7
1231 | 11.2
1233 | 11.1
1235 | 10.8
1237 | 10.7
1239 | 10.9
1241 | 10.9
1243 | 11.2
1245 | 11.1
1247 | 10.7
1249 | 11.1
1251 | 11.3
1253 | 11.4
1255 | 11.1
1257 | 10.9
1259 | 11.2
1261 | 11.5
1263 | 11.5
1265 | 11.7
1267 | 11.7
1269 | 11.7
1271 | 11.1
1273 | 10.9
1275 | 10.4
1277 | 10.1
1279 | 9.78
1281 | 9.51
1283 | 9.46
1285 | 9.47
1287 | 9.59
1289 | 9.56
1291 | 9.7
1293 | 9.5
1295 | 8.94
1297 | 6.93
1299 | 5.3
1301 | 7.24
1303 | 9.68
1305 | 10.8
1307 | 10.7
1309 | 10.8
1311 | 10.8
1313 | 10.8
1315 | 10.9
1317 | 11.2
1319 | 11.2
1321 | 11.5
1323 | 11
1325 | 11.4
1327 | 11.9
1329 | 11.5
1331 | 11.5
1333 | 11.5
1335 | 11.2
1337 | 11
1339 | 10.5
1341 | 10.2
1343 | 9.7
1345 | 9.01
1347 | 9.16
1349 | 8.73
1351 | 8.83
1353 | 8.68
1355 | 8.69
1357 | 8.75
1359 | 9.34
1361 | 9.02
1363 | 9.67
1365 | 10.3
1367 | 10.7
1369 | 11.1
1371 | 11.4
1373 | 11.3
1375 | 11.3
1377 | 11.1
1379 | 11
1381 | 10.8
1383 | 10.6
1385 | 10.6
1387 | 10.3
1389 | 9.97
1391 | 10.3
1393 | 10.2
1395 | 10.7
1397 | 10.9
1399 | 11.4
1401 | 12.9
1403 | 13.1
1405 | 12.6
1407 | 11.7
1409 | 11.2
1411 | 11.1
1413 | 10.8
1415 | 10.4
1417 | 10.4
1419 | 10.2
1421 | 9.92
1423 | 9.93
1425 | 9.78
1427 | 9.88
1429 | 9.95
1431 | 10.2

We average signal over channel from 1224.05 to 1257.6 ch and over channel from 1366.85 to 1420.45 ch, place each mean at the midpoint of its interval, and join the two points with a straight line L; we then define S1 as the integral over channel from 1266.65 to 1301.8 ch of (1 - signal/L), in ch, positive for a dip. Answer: 4.9 ch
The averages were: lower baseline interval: 11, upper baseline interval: 11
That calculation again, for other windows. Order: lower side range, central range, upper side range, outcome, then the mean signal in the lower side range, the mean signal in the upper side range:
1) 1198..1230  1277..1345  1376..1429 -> 4.6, 10.9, 10.8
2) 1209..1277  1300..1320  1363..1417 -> 1.1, 11.1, 11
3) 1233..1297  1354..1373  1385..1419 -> 1.7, 10.6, 11.1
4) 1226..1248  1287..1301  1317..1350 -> 3.2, 10.9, 10.7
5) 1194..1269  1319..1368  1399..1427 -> 3.8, 11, 11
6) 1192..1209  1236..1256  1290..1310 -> -2.3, 10.7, 8.96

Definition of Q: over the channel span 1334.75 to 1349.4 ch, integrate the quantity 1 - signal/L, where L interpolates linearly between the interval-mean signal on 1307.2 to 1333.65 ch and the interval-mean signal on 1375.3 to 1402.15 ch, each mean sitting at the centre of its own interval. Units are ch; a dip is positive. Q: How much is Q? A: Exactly 1.55 ch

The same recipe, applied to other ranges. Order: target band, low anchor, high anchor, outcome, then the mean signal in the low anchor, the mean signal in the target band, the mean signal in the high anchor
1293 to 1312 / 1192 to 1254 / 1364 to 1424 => 3.27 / 10.9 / 9.05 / 10.9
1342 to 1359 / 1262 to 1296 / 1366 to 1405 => 2.90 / 10.3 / 8.97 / 11.1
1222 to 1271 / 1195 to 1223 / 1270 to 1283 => -2.86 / 10.9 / 11.1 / 10.2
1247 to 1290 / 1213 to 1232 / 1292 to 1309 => -4.66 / 10.9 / 10.7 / 8.76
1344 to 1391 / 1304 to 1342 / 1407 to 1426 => 3.33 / 11.1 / 10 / 10.5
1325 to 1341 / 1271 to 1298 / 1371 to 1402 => -1.61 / 9.58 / 11.2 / 10.9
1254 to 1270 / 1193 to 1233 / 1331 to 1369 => -1.42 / 10.9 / 11.4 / 9.8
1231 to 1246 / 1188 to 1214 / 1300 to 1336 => -0.15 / 10.9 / 11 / 10.9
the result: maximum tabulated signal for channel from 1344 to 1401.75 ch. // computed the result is 12.9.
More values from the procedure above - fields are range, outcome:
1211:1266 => 11.7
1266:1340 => 11.9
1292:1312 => 10.8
